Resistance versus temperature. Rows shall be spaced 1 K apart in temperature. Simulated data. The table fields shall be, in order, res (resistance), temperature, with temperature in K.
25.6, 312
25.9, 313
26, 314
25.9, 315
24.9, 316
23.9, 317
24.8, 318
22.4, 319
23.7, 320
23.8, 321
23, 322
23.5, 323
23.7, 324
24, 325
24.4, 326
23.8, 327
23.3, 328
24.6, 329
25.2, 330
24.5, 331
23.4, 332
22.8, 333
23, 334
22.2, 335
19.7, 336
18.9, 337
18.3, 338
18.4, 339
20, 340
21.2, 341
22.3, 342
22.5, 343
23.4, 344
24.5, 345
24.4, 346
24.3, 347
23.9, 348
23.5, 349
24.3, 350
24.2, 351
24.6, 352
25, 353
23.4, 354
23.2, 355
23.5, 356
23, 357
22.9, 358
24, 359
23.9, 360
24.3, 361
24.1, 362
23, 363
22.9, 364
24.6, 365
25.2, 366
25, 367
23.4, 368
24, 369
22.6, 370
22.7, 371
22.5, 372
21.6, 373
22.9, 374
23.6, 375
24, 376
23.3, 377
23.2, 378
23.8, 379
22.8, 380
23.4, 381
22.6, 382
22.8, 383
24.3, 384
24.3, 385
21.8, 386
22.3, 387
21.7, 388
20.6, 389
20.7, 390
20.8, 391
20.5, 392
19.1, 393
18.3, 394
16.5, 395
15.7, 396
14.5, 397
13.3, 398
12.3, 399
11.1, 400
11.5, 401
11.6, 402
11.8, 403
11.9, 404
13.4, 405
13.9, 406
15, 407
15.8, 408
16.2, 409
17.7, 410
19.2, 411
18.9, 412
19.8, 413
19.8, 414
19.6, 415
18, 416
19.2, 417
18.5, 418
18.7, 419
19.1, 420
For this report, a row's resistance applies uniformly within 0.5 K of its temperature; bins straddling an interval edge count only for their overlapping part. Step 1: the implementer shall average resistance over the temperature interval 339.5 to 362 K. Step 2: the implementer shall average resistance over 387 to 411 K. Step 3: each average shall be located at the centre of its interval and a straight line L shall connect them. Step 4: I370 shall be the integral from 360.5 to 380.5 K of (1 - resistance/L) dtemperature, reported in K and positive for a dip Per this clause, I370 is -3.0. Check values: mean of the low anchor 23.5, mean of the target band 23.5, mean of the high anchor 16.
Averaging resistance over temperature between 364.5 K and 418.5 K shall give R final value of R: 19.5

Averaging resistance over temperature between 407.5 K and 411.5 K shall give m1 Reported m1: 17.2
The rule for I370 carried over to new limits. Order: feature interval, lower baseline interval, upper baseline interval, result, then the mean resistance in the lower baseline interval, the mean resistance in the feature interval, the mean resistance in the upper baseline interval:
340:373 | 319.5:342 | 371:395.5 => -1.9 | 22.5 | 23.5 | 22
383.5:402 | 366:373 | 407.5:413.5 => 2.1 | 23.4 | 18.1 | 17.9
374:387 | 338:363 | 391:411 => -3.5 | 23.2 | 23.3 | 15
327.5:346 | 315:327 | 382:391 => 1.0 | 23.9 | 22.2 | 22.2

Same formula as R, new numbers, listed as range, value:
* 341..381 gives 23.6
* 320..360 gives 23.1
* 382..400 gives 19.2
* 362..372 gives 23.7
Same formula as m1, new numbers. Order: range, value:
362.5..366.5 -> 23.9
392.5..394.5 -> 18.7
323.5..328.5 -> 23.8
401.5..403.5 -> 11.7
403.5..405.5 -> 12.7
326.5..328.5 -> 23.6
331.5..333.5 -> 23.1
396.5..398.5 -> 13.9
